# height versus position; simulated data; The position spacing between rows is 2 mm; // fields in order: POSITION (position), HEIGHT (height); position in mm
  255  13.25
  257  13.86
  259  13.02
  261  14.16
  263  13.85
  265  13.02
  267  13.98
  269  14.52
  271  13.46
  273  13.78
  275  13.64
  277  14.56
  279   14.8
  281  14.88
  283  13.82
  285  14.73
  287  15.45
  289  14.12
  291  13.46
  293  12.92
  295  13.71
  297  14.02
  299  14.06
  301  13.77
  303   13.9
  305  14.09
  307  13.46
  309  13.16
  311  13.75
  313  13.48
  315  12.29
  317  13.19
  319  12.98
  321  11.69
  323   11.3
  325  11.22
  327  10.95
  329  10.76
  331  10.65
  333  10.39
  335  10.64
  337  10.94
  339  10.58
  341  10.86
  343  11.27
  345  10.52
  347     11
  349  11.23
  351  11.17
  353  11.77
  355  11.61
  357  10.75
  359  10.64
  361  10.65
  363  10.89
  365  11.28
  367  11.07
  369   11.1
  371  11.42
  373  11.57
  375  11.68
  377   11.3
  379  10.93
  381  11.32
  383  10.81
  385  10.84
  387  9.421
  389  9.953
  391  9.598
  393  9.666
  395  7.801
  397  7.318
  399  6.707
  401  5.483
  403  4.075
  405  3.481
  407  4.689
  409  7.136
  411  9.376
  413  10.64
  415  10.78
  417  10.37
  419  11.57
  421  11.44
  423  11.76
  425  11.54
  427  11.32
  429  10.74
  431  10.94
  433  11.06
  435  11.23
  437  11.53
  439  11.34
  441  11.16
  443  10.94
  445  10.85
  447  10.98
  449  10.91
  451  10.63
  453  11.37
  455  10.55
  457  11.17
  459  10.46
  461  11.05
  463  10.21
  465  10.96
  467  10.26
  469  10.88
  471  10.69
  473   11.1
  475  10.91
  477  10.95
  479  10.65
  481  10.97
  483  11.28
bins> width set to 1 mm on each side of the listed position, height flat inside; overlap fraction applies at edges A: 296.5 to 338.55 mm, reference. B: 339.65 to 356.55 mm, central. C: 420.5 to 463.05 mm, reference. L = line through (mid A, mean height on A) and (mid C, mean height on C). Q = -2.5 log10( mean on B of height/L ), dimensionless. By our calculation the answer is 0.08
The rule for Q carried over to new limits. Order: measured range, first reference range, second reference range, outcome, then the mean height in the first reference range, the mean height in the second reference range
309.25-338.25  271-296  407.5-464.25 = 0.130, 14.1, 10.8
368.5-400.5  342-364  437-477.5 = 0.103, 11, 10.9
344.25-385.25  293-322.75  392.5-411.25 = -0.226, 13.3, 6.38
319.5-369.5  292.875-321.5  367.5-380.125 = 0.113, 13.4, 11.3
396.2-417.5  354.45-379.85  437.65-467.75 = 0.460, 11.1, 10.9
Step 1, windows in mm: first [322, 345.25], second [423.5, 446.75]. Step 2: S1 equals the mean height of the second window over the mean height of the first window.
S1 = 1.03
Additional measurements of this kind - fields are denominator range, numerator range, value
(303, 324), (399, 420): 0.59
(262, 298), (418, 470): 0.79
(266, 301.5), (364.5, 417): 0.65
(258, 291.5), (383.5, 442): 0.67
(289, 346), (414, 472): 0.89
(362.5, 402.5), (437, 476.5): 1.10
